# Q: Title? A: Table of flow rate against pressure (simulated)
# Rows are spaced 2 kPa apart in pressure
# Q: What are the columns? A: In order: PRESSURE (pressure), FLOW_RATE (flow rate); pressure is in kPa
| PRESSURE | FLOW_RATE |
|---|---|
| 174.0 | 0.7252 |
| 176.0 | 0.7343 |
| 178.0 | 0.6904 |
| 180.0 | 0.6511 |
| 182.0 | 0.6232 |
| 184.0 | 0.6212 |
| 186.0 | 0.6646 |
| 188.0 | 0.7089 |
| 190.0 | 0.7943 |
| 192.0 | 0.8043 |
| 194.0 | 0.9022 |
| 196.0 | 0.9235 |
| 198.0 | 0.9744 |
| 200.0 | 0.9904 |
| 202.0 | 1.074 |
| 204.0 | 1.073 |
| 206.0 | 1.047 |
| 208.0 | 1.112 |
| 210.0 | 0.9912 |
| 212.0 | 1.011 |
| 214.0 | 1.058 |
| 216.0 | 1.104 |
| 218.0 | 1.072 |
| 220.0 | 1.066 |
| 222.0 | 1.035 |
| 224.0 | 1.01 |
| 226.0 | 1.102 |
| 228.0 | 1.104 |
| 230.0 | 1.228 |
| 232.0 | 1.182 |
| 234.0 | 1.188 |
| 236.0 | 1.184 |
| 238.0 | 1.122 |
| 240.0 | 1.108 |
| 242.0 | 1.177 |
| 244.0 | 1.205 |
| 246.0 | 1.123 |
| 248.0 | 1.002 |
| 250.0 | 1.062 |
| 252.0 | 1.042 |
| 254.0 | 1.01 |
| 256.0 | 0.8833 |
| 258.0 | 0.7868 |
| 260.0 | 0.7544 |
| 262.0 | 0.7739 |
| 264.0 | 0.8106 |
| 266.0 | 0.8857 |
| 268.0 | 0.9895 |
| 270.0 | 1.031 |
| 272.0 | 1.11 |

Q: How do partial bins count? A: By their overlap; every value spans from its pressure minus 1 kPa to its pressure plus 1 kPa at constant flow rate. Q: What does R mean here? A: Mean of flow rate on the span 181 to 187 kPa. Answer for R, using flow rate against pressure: 0.636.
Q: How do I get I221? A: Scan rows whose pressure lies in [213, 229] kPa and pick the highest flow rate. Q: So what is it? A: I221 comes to 1.104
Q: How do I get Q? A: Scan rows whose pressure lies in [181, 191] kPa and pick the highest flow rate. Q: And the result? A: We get 0.7943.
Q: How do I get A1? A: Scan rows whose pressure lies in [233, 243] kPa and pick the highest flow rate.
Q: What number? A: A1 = 1.188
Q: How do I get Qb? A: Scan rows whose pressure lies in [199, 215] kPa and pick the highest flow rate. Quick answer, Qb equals 1.112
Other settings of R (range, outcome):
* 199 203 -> 1.03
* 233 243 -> 1.16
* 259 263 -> 0.764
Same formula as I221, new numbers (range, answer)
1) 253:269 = 1.01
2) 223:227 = 1.102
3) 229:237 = 1.228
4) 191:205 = 1.074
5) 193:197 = 0.9235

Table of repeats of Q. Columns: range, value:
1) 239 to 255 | 1.205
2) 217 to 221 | 1.072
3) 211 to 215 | 1.058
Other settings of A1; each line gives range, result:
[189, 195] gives 0.9022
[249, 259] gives 1.062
